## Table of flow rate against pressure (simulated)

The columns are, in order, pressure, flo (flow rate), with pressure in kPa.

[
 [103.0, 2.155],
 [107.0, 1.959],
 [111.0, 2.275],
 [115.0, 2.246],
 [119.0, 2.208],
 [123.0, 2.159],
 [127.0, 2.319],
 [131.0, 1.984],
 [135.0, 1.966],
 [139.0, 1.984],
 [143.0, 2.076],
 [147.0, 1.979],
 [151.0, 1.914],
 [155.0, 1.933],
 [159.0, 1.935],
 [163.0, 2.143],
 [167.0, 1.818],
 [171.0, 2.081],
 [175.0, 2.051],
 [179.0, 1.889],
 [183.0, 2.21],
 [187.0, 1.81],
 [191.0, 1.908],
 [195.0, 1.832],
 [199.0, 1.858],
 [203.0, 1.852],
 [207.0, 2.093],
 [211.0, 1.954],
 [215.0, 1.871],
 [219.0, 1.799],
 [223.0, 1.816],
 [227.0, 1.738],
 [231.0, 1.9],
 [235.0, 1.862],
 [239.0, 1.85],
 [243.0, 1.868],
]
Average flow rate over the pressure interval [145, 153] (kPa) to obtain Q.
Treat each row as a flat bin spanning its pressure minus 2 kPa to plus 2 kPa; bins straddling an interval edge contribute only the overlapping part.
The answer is 1.95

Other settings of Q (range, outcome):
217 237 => 1.82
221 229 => 1.78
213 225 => 1.83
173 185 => 2.05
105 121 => 2.17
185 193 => 1.86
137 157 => 1.98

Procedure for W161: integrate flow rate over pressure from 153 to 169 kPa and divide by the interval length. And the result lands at 1.96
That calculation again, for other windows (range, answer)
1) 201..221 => 1.91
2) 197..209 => 1.93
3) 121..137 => 2.11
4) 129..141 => 1.98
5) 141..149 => 2.03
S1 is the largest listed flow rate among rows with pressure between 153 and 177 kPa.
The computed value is 2.143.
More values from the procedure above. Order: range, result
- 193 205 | 1.858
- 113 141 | 2.319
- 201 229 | 2.093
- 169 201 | 2.21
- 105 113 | 2.275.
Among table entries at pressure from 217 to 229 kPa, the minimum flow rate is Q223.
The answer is 1.738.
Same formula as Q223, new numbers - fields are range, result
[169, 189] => 1.81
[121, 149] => 1.966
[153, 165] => 1.933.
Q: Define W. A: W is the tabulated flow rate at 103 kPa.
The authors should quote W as 2.155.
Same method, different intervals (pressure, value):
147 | 1.979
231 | 1.9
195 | 1.832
